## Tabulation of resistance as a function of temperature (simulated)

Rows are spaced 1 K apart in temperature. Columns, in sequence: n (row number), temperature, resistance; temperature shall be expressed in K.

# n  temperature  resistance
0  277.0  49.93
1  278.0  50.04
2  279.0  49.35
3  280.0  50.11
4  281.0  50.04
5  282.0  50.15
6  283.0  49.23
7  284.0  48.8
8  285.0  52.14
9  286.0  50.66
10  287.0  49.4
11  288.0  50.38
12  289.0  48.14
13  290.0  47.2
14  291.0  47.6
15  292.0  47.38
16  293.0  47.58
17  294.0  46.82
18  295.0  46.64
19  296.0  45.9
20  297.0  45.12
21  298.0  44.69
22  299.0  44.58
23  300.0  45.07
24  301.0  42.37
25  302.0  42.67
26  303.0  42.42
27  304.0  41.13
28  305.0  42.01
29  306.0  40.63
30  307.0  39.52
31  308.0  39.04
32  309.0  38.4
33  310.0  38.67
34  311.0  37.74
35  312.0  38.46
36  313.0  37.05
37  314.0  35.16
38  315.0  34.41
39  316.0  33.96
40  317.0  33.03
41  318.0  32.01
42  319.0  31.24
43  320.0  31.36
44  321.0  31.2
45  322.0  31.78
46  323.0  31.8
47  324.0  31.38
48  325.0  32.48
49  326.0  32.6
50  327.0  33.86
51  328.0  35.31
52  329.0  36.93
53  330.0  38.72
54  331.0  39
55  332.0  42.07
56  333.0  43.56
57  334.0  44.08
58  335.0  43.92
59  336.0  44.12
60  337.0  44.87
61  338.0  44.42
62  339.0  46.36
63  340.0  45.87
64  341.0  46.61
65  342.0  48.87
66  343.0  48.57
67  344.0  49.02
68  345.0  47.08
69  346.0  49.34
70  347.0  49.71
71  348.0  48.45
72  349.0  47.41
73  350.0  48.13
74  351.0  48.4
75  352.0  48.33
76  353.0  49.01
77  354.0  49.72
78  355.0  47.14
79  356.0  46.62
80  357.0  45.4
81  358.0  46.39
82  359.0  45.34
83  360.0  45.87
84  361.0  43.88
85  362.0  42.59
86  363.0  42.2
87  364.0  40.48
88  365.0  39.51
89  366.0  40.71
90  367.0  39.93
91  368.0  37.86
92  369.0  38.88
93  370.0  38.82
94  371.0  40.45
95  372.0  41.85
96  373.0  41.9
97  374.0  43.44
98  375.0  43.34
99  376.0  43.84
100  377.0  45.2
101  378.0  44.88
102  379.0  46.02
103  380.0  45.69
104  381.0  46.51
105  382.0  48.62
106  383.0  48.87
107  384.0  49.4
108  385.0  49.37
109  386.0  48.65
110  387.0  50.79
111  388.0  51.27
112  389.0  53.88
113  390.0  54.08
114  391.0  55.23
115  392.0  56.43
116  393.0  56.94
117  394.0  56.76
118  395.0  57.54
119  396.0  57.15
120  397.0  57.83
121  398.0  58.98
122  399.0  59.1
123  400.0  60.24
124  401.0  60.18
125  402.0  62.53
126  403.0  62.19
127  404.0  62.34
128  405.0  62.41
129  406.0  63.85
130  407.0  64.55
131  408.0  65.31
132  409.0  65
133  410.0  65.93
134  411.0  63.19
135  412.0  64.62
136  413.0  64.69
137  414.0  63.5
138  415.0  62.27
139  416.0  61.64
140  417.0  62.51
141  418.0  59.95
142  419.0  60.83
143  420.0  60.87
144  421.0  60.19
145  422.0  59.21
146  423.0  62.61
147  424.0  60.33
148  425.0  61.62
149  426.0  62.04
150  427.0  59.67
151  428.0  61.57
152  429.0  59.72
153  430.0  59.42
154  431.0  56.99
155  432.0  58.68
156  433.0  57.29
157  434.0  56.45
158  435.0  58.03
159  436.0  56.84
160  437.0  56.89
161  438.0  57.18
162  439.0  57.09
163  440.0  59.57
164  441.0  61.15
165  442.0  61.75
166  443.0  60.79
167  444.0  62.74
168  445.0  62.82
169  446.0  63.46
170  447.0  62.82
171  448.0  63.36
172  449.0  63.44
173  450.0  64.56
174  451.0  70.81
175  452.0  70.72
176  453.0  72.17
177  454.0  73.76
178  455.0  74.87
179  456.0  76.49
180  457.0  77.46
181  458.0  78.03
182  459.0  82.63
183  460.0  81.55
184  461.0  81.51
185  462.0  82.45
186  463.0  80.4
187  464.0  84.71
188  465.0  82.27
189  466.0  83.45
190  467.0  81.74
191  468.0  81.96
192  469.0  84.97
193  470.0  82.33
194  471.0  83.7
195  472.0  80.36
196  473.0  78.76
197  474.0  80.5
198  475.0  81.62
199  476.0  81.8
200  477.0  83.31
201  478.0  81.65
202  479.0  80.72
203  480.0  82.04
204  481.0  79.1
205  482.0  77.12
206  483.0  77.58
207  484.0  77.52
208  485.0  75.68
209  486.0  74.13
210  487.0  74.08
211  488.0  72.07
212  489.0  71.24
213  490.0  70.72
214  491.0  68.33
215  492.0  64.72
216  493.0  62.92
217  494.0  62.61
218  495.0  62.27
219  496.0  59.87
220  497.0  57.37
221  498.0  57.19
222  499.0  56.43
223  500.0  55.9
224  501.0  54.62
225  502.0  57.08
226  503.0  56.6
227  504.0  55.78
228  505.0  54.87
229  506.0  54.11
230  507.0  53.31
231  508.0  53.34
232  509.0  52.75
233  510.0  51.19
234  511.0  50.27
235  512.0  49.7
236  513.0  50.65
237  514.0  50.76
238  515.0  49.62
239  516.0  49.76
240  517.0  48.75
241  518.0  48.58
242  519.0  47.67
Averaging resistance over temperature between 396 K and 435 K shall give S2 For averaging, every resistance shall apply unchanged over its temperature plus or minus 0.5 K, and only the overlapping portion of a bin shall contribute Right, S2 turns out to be 61.2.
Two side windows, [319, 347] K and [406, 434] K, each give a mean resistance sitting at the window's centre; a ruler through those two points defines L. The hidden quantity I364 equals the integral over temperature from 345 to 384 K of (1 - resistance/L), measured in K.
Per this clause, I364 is 2.5 K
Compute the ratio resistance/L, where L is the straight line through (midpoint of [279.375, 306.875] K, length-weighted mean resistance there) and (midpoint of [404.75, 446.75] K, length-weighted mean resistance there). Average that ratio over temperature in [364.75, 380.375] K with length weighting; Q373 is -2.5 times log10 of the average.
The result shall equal 0.297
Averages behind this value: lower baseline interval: 46.5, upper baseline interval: 61.1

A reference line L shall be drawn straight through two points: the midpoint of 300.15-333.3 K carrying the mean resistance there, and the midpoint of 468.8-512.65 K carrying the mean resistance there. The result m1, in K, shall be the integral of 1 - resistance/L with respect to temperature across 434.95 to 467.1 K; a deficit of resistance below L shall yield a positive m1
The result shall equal -4.9 K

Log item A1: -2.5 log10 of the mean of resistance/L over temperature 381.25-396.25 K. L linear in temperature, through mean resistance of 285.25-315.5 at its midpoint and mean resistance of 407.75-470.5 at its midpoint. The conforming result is 0.11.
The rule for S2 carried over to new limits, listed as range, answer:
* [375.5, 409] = 54.9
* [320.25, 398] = 45.1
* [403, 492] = 69.2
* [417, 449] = 60.2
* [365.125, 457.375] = 57.4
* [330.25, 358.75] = 46.4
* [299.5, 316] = 39.5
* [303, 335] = 36.6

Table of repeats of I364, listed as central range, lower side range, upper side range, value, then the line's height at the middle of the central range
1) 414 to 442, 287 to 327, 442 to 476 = 3.4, 68.2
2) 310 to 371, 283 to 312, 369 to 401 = 7.9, 47.3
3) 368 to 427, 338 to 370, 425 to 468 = 0.9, 55.9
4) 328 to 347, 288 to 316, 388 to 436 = 1.5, 48.2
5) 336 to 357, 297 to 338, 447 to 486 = -0.7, 46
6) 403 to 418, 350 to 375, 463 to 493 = -1.4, 58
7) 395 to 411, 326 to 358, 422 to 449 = -2.0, 54.8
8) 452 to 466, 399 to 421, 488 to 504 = -3.9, 61.9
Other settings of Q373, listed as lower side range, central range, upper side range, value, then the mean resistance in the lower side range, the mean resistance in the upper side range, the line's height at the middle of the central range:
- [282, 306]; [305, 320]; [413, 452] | 0.31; 46.4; 61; 48.3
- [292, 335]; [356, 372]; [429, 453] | 0.14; 38.8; 61.2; 47.7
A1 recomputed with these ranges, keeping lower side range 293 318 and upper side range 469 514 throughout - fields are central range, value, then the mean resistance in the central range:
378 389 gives 0.07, 48.6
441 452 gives -0.06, 63.9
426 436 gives -0.01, 58.7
